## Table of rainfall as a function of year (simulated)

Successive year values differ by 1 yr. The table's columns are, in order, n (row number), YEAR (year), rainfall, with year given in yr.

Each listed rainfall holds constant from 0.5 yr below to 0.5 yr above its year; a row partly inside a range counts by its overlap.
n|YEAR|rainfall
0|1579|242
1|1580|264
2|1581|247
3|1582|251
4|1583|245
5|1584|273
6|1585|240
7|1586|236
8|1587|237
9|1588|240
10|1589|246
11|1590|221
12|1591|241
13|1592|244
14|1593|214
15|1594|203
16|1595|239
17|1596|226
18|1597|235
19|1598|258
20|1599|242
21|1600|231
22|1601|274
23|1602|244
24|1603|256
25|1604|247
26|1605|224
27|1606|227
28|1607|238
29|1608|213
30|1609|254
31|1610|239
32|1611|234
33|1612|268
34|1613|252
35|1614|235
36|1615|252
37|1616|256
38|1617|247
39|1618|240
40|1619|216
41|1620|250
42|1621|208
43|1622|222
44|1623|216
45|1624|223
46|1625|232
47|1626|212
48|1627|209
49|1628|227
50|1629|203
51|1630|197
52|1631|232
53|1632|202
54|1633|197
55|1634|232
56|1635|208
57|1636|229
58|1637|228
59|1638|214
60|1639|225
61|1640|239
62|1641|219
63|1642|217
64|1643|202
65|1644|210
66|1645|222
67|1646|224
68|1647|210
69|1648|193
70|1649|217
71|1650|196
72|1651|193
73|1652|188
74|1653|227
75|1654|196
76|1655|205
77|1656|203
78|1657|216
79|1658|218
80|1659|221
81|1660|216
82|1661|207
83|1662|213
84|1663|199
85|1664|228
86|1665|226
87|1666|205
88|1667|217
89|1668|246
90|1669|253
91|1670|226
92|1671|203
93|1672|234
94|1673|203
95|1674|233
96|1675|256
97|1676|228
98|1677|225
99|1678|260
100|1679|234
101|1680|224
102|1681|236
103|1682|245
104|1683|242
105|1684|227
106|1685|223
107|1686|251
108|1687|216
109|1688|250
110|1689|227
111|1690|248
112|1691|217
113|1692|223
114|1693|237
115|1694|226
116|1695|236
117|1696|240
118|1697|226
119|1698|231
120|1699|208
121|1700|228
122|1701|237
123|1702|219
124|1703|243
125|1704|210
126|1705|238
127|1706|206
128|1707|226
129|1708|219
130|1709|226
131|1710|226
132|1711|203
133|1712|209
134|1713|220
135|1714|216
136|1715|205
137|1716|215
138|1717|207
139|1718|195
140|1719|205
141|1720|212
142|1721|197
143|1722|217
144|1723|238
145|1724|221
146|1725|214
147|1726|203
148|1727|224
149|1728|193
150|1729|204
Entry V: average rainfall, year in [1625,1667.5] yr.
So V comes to 213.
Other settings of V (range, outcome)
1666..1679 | 231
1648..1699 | 224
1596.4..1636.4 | 232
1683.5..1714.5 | 226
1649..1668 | 211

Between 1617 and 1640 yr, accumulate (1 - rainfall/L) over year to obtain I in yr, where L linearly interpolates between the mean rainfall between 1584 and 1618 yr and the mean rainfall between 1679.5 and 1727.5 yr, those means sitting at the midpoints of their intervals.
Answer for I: 1.5 yr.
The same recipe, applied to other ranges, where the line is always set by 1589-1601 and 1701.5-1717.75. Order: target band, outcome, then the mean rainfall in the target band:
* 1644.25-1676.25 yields 1.23 yr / 216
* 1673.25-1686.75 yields -0.86 yr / 236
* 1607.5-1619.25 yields -0.55 yr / 243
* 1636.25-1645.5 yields 0.32 yr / 220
